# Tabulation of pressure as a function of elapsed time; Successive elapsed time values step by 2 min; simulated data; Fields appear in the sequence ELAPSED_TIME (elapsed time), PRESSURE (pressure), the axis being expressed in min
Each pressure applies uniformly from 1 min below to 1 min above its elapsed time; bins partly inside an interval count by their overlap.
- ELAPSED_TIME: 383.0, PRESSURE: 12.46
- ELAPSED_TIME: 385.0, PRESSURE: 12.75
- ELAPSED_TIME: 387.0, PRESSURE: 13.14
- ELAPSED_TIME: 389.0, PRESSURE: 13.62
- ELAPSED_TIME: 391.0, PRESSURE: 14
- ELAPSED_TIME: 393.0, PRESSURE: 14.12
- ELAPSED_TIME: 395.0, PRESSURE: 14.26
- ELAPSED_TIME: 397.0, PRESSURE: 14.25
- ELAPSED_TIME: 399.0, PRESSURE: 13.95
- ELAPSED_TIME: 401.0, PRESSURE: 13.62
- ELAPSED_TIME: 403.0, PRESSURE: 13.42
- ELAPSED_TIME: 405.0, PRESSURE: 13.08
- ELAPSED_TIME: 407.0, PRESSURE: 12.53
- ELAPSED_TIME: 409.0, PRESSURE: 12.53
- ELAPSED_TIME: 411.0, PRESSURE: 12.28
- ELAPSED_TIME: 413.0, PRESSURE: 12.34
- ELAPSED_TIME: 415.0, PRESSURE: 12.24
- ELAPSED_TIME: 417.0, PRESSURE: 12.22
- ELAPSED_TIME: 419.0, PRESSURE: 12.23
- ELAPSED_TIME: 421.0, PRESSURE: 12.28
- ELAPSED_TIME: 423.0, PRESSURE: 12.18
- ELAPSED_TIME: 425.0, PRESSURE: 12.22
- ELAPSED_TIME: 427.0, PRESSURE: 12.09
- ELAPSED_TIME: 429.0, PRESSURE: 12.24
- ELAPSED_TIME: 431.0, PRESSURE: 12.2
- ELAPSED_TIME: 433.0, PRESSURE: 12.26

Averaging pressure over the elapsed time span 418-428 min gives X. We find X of 12.2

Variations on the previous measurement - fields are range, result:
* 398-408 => 13.3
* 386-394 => 13.7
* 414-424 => 12.2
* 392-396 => 14.2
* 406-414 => 12.4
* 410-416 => 12.3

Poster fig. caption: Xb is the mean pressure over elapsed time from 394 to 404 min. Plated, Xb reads 13.9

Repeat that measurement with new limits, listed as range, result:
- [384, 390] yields 13.2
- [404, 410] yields 12.7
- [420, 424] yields 12.2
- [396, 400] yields 14.1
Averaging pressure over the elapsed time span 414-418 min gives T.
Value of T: 12.2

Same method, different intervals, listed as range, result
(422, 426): 12.2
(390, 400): 14.1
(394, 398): 14.3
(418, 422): 12.3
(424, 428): 12.2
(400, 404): 13.5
